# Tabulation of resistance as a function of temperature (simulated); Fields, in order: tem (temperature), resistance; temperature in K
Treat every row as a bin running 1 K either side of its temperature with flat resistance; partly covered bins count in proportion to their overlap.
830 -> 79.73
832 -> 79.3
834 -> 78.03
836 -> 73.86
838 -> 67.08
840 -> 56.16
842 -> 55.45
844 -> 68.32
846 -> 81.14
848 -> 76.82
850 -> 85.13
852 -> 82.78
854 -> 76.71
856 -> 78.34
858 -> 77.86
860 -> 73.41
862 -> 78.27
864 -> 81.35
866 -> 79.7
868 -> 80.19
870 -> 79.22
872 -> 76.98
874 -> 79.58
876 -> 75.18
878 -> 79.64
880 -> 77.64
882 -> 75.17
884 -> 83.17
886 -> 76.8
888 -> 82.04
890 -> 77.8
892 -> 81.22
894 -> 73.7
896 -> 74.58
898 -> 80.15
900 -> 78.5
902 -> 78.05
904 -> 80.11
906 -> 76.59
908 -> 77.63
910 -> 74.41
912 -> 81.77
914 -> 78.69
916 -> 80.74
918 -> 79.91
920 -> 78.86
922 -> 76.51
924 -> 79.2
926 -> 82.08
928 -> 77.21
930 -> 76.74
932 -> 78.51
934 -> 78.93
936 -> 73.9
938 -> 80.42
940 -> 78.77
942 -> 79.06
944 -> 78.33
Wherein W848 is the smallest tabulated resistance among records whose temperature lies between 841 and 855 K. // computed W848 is 55.45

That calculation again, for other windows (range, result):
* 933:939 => 73.9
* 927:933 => 76.74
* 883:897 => 73.7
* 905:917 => 74.41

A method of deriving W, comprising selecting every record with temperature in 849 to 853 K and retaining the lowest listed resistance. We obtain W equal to 82.78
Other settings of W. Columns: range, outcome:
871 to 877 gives 75.18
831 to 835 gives 78.03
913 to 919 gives 78.69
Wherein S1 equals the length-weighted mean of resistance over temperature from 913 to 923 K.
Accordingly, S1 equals 78.9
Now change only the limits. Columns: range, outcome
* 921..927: 79.3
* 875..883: 76.9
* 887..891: 79.9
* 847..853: 81.6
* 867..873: 78.8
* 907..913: 77.9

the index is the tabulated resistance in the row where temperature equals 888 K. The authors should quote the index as 82.04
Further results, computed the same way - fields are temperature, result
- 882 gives 75.17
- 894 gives 73.7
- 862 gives 78.27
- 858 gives 77.86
